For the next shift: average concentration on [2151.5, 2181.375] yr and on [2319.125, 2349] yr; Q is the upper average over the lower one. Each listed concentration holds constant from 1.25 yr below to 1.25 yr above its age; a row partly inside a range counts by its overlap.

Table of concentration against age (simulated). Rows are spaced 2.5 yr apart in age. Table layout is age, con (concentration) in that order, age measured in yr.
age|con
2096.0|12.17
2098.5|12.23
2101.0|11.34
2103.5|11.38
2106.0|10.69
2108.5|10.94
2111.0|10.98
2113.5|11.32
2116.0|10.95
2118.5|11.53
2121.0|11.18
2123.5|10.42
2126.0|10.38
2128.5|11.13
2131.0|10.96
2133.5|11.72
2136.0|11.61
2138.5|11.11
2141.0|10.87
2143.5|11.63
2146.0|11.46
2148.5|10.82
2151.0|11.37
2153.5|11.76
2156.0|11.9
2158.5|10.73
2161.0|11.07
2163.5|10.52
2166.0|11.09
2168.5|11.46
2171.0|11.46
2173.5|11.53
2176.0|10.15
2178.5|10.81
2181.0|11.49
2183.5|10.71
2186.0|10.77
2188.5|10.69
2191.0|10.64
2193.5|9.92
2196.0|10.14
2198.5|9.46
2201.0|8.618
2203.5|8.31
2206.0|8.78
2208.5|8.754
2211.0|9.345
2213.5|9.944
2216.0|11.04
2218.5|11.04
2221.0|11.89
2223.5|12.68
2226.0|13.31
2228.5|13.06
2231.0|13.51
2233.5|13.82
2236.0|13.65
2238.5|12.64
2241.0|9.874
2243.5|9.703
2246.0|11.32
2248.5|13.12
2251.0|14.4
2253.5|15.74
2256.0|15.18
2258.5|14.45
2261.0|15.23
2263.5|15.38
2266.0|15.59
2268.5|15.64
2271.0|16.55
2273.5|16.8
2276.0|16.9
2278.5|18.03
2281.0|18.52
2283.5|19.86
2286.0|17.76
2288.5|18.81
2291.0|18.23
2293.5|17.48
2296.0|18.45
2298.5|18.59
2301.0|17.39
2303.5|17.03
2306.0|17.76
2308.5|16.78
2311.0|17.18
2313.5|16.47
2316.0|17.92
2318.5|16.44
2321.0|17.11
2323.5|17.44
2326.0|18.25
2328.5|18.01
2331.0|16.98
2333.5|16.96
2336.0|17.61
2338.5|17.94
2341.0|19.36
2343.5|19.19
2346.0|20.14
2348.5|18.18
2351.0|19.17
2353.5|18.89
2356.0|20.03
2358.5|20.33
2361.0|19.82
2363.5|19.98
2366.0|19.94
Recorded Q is 1.62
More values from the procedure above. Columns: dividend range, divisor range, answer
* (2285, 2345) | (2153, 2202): 1.65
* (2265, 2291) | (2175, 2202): 1.69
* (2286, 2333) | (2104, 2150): 1.58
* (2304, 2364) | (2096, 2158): 1.62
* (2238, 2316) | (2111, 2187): 1.45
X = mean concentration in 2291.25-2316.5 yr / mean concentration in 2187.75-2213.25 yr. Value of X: 1.85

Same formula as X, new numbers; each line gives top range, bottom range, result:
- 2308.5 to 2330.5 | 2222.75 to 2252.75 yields 1.37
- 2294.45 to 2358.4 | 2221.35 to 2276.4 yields 1.29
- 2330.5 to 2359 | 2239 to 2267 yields 1.38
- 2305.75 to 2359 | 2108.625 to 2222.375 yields 1.68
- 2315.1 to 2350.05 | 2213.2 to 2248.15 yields 1.49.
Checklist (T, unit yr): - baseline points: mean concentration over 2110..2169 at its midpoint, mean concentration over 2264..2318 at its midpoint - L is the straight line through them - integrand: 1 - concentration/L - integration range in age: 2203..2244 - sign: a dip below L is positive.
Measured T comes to 9.4 yr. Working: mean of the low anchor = 11.2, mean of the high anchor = 17.5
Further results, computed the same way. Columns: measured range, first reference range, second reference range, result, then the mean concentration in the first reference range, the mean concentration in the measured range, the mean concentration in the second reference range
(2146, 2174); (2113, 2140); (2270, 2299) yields 2.93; 11.1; 11.2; 18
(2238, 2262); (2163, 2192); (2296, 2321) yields 2.25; 11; 13.2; 17.3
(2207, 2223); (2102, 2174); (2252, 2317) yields 4.32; 11.2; 10.4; 17.1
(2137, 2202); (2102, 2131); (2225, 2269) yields 6.29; 11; 10.9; 13.6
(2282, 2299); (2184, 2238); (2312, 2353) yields -3.20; 10.9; 18.4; 18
